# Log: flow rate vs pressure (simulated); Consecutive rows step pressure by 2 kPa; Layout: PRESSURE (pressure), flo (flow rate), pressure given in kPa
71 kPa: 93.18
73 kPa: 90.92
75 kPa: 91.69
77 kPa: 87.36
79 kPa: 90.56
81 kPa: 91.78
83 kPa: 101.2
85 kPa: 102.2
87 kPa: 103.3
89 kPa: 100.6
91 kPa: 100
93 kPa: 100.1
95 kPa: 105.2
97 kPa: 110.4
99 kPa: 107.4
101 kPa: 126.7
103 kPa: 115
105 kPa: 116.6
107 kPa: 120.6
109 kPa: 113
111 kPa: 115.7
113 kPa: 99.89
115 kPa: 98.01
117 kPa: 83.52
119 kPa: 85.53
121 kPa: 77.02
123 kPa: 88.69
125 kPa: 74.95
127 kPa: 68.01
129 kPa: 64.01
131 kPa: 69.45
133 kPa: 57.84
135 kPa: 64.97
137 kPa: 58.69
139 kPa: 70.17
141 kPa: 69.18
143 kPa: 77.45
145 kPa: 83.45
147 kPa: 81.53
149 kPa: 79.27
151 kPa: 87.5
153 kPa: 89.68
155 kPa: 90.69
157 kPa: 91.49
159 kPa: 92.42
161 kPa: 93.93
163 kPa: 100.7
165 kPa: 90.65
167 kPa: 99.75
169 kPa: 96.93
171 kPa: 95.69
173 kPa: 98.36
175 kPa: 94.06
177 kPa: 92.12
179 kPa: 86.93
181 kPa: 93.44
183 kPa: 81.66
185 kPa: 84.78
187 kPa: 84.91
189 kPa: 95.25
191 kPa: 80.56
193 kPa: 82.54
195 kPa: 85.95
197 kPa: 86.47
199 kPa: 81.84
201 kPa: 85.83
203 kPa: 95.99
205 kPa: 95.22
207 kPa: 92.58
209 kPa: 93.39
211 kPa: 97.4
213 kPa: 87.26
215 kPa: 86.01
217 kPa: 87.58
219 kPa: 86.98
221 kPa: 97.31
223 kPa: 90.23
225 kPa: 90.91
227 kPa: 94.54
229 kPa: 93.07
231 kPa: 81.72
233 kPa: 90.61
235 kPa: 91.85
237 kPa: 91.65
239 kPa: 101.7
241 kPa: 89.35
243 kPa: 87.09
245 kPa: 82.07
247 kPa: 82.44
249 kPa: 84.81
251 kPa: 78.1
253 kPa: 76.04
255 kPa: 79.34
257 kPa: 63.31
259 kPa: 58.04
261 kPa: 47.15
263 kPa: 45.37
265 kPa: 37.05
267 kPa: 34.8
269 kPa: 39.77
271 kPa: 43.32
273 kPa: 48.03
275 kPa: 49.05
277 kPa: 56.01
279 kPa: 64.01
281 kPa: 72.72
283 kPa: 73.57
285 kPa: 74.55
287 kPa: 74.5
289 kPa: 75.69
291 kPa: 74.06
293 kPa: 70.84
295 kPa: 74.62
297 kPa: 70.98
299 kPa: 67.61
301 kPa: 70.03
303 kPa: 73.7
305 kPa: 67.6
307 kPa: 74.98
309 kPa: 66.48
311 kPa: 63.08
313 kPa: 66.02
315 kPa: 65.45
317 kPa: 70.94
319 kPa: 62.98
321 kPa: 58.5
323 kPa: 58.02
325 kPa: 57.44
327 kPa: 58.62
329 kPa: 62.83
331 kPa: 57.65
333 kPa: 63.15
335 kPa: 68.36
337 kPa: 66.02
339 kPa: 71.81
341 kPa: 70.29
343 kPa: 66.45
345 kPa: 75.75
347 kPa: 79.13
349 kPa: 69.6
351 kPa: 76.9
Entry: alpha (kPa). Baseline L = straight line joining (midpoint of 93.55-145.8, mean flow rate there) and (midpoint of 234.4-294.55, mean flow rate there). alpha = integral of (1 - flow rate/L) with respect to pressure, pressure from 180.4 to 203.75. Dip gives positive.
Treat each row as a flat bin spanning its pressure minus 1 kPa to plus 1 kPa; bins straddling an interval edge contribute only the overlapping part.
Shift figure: -2.3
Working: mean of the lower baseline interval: 89.4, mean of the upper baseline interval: 68.1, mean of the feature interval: 86.4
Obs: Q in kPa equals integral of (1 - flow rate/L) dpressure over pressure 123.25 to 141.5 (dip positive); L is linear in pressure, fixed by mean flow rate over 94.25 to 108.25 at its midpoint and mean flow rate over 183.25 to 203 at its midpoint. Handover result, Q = 6.6 kPa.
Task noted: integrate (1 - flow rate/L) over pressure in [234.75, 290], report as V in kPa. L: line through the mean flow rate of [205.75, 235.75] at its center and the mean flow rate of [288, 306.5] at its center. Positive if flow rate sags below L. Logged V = 9.02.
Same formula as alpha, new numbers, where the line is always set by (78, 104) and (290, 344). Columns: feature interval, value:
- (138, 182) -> 1.7 kPa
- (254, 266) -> 3.3 kPa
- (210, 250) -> -4.3 kPa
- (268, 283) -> 3.8 kPa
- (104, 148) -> 6.7 kPa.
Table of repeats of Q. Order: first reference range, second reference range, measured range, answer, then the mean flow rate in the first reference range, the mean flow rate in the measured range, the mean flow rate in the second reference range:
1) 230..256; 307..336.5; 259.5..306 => 7.9 kPa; 85.9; 61.1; 63.3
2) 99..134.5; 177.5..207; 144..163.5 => 0.3 kPa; 92.6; 88.8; 87.5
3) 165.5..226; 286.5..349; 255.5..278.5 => 8.6 kPa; 90.3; 48.5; 67.8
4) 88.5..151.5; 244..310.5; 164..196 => -3.9 kPa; 89.6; 90.2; 65.2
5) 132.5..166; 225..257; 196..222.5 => -1.8 kPa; 81.5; 90.3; 86.3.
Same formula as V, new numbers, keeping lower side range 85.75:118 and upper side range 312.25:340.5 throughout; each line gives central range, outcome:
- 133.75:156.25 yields 4.8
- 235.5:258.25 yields -1.2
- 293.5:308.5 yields -0.6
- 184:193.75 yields 0.5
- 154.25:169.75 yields 0.1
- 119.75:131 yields 3.1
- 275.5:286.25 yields 0.7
